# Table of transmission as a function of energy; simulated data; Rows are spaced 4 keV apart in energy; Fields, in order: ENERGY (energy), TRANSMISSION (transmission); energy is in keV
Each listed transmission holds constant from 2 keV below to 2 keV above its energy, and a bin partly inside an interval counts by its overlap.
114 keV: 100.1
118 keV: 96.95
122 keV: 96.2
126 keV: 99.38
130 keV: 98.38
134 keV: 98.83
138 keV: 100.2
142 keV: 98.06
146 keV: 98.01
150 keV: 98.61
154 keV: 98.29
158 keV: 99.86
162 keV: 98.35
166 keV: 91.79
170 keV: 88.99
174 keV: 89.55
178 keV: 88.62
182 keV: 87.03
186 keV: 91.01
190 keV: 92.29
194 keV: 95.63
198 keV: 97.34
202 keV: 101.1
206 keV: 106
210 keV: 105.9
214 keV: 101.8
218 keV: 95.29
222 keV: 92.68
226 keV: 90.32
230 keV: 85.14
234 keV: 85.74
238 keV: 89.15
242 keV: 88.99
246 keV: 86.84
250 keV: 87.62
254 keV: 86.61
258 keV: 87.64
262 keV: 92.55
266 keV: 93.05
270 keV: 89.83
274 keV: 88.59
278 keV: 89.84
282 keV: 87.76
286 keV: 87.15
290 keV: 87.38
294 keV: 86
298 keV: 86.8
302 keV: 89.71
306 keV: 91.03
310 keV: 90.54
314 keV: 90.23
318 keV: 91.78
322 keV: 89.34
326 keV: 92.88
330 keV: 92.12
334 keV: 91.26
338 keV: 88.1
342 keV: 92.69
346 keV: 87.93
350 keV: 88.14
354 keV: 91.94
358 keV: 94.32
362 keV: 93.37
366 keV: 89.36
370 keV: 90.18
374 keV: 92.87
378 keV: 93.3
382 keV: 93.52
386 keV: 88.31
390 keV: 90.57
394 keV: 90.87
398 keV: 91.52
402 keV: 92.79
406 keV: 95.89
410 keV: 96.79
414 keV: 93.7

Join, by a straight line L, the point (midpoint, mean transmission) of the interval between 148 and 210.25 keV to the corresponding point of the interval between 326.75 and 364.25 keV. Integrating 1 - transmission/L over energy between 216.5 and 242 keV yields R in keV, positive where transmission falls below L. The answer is 1.2 keV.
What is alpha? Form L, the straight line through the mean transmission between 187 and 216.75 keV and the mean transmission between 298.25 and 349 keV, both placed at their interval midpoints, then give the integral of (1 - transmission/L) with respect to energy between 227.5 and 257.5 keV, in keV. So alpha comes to 2.9 keV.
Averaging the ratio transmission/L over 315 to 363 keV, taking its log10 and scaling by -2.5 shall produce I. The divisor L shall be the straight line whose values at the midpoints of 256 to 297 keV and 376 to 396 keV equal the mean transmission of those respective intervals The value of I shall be -0.01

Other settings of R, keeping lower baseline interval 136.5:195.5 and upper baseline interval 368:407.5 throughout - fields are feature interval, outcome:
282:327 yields 1.8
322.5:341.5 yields 0.3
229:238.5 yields 0.7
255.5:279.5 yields 0.8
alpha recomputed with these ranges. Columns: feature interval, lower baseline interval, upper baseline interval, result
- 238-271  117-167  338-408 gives 2.0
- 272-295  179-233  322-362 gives 1.2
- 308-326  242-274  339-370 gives -0.1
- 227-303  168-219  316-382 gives 4.3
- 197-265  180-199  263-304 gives -1.6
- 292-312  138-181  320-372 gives 0.7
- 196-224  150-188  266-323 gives -2.5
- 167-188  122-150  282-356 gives 1.6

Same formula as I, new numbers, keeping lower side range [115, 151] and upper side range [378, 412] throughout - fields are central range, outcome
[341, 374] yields 0.03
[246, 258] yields 0.10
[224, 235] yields 0.11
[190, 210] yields -0.03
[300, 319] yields 0.05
